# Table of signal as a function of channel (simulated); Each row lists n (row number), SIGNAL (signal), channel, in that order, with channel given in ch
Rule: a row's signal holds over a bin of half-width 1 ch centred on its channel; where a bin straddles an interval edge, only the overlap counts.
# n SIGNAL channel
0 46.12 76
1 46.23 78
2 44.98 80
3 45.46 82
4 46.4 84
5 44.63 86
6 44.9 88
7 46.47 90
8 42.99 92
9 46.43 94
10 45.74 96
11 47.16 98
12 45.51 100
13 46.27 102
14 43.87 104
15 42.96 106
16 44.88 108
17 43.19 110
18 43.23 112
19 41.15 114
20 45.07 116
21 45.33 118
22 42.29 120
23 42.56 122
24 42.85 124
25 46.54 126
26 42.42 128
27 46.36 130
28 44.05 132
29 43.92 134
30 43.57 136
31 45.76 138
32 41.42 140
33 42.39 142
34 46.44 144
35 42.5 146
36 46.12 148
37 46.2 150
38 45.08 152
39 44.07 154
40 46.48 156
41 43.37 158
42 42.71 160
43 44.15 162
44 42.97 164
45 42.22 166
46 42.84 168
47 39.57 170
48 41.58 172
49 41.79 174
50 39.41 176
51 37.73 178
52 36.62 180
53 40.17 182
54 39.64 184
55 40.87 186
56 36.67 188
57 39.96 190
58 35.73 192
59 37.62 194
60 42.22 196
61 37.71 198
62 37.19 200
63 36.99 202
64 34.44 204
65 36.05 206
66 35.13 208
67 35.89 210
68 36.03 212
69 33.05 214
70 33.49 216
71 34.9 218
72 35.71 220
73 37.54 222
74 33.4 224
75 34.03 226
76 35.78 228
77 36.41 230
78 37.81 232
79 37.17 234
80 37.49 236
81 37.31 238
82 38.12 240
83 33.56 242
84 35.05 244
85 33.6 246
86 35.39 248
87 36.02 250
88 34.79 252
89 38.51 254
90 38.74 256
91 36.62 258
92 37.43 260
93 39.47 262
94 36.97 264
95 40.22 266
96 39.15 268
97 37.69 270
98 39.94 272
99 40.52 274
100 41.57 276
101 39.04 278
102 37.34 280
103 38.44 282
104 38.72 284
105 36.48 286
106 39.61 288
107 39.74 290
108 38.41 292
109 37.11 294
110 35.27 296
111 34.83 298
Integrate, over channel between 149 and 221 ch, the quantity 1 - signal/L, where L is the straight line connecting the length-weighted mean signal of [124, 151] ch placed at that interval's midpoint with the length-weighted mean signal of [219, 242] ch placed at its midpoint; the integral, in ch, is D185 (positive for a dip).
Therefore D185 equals 1.8 ch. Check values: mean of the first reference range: 44.4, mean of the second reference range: 36.3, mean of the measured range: 39.3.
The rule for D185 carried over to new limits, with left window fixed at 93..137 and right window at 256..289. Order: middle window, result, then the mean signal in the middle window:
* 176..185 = 0.72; 38.6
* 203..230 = 3.73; 35.1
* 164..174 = 0.16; 41.7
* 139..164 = -0.68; 44.2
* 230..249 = 1.77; 36.2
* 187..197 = 0.75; 38.4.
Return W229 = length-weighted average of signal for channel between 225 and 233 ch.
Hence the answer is 36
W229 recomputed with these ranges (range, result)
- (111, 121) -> 43.4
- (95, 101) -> 46.1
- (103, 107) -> 43.4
